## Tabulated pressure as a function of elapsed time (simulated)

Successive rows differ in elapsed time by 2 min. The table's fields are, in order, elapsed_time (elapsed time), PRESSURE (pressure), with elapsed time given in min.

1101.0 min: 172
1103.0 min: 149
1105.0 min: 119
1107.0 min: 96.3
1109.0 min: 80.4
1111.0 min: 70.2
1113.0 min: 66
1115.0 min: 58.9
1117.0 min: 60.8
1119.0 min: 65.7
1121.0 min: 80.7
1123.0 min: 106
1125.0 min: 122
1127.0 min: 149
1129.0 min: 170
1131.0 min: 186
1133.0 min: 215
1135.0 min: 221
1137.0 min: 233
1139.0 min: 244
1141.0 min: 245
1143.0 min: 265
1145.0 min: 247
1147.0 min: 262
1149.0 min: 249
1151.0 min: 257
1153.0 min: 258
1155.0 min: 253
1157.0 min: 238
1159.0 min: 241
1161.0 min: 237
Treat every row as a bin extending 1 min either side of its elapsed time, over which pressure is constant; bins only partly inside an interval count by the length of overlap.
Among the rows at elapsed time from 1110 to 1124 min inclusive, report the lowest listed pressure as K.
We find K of 58.9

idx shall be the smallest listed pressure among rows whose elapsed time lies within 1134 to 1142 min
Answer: 221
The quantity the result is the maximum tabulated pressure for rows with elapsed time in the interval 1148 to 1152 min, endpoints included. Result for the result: 257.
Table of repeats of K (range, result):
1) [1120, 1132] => 80.7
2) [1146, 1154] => 249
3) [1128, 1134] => 170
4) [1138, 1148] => 244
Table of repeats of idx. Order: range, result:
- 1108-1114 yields 66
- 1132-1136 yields 215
